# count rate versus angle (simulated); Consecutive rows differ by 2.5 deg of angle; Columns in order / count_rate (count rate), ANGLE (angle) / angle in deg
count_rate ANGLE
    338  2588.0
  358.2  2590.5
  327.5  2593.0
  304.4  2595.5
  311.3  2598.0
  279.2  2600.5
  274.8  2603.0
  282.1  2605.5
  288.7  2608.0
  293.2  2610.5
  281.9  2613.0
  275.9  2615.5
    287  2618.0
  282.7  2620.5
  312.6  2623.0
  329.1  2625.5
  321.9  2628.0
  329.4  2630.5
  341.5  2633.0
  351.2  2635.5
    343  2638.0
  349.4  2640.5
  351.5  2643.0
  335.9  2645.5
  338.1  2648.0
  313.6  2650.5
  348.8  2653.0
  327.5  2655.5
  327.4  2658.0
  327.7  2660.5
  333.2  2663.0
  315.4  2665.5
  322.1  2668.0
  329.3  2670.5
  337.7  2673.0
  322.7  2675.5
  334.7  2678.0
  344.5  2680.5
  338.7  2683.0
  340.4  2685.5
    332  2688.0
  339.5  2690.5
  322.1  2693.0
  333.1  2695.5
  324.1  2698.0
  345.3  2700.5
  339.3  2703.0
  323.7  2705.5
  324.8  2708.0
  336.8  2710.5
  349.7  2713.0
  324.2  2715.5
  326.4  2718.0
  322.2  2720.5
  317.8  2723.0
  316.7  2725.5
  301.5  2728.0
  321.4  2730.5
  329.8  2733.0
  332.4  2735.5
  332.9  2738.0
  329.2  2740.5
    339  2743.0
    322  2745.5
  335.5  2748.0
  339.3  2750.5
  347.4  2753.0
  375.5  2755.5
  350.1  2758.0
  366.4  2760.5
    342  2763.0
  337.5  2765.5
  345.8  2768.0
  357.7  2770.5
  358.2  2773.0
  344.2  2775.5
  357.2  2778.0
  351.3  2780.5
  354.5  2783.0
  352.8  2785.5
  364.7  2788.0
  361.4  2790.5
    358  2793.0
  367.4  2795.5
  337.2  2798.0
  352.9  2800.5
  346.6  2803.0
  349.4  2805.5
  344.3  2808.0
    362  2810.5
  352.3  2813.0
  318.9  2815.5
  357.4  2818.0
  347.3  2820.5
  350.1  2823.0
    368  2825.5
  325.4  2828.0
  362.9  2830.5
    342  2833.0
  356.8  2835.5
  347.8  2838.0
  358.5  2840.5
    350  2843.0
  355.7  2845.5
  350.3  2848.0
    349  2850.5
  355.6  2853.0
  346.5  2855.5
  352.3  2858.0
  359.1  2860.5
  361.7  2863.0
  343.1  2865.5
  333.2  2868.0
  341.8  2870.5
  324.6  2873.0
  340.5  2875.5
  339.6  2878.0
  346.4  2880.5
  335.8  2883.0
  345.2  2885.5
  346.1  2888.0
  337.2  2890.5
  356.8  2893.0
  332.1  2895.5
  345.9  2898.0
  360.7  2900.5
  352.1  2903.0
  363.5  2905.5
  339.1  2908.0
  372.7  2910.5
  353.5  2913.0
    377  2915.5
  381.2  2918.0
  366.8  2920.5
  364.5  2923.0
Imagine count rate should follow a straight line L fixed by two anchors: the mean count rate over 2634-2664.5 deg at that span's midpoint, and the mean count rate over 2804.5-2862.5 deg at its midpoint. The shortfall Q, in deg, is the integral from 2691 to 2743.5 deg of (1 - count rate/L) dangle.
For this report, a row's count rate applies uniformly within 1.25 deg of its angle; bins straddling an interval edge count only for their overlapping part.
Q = 2.1 deg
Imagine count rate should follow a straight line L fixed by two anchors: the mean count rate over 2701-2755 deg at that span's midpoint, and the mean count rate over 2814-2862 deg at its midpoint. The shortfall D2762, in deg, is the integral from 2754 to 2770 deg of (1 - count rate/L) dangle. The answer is -0.8 deg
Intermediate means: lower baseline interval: 330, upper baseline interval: 350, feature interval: 353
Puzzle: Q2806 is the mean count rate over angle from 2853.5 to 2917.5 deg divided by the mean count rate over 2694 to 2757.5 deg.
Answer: 1.05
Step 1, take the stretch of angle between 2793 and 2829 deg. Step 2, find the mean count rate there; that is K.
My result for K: 349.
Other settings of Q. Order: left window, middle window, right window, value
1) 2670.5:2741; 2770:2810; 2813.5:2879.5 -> -1.5 deg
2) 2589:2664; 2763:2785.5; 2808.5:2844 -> -0.6 deg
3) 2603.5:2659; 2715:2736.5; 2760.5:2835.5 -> 1.0 deg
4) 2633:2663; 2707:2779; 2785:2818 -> 1.9 deg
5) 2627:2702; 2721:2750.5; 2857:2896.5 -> 1.0 deg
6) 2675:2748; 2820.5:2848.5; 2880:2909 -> -0.8 deg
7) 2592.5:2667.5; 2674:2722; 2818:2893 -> -1.1 deg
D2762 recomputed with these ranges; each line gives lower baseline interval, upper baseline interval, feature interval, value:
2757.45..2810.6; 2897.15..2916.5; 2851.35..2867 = 0.15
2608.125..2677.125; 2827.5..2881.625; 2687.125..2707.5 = -0.18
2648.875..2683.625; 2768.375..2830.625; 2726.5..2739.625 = 0.67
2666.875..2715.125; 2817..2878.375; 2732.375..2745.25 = 0.24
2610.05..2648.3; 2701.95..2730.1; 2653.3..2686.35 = -0.87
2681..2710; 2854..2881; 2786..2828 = -1.36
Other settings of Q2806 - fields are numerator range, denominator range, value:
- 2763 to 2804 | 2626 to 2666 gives 1.05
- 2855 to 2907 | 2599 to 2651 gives 1.11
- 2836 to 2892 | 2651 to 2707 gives 1.04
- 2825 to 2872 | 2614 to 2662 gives 1.07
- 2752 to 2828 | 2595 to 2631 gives 1.19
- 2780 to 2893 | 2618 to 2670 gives 1.06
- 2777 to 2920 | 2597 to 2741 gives 1.09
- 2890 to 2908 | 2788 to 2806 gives 0.99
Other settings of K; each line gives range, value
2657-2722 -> 331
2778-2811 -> 354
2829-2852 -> 352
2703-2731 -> 325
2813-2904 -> 347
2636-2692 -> 334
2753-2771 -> 353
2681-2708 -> 334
